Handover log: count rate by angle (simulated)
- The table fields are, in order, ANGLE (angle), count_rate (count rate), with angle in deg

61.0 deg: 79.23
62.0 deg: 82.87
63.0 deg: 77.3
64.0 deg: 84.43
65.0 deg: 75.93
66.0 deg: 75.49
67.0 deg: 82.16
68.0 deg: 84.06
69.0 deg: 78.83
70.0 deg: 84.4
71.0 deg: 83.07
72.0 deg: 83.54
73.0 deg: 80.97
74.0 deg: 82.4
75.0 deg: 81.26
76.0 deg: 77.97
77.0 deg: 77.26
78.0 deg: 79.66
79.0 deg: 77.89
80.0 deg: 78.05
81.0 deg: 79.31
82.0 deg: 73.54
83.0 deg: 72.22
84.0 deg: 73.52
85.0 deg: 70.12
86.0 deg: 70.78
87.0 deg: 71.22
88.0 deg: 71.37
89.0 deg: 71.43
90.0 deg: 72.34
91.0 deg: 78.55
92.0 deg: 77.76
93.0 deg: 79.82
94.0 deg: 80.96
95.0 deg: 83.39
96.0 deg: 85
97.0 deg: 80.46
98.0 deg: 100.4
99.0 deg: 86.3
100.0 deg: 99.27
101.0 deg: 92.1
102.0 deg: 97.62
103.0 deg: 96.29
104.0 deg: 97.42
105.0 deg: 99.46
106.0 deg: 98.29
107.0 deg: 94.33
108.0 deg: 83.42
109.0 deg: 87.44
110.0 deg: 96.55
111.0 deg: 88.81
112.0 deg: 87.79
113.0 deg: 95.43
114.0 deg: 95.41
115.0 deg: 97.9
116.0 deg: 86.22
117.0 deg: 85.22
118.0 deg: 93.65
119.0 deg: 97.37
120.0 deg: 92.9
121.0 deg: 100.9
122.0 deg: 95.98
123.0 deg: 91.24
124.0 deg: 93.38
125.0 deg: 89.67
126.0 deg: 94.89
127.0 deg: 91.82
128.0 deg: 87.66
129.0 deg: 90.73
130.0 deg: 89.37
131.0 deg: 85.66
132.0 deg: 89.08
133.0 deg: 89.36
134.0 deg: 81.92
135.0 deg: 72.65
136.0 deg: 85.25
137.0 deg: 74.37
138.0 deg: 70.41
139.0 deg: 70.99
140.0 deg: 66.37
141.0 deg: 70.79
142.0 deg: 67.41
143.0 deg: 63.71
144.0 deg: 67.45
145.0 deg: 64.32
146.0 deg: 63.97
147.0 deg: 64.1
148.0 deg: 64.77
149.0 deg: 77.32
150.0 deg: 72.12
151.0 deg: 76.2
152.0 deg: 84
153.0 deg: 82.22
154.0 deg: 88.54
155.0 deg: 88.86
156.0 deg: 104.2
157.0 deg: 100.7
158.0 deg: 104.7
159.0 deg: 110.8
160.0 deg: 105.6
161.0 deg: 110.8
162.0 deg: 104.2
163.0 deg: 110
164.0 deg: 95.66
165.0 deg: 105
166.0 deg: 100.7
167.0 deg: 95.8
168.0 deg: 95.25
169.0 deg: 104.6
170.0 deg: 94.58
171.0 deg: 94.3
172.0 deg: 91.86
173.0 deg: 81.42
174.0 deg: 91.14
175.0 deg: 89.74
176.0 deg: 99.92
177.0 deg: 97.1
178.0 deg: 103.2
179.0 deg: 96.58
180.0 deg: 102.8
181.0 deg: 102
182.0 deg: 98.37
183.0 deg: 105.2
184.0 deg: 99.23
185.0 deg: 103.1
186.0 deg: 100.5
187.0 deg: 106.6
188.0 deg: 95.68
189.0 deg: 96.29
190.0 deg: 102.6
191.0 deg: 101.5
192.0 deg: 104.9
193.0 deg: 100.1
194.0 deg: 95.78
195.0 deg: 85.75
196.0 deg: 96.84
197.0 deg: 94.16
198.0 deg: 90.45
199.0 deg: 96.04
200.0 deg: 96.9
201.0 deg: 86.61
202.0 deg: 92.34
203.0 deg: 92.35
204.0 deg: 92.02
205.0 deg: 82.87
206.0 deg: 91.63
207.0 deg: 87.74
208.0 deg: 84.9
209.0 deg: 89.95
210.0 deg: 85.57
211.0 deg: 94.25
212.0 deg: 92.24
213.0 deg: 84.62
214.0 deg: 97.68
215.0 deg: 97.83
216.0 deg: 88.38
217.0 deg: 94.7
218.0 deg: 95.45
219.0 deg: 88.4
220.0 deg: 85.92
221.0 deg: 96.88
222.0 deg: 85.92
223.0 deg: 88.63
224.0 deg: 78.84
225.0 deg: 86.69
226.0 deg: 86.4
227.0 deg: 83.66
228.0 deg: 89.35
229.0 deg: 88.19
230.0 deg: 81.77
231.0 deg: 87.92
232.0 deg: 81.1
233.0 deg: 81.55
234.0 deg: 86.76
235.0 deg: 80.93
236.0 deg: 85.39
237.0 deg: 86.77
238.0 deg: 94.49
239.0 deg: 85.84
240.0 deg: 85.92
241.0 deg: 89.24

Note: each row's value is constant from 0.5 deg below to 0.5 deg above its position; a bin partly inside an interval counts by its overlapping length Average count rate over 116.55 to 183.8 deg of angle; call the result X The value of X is 89.2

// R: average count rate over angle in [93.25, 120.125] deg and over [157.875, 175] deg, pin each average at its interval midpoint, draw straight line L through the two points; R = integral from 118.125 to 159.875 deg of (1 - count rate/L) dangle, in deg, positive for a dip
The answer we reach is 5.3 deg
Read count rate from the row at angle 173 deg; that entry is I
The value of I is 81.42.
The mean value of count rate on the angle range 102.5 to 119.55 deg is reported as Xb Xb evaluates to 93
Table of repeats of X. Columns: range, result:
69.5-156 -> 83.1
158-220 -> 96.3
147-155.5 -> 78.4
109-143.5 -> 86.2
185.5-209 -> 94.4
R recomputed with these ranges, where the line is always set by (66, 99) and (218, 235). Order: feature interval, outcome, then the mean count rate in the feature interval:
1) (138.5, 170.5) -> -1.6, 86.7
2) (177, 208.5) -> -4.4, 96.3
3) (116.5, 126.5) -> -1.6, 93.5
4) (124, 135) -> -1.0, 88.5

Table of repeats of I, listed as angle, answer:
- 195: 85.75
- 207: 87.74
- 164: 95.66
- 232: 81.1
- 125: 89.67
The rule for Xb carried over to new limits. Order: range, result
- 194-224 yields 90.8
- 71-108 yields 82.6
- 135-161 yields 80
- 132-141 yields 76.8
